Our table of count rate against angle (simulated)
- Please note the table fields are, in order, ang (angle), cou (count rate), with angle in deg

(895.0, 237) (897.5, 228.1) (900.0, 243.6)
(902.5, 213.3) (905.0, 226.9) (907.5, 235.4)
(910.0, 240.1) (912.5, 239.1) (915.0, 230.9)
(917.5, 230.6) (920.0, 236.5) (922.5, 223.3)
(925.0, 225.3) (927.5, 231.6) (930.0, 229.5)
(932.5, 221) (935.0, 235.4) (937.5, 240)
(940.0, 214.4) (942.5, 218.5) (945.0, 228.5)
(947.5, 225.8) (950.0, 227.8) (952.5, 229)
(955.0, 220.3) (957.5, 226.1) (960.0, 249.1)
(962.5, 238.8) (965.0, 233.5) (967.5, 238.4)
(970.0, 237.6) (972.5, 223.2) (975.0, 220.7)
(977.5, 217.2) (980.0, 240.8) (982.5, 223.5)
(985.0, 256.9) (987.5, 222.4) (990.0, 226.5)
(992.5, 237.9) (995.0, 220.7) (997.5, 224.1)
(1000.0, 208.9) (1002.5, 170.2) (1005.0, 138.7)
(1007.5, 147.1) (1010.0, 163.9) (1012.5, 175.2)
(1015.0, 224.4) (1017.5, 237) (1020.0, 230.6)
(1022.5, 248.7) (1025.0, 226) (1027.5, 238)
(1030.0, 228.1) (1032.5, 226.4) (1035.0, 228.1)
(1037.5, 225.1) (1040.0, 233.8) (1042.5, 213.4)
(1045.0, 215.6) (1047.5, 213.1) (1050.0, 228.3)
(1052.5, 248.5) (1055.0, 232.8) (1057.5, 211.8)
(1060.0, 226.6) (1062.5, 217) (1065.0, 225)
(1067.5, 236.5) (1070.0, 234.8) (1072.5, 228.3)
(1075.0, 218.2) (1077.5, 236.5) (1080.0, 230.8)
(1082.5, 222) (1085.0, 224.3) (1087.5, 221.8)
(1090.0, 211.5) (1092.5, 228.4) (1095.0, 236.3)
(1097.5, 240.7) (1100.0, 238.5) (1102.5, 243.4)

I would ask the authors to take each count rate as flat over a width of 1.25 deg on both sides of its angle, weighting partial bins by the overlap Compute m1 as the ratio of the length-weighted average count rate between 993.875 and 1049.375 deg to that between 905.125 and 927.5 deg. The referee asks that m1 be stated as 0.9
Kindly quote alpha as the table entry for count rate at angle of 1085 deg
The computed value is 224.3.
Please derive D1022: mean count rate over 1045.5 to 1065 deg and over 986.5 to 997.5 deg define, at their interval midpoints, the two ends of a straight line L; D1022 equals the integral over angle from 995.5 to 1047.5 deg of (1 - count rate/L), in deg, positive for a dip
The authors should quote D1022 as 3.57 deg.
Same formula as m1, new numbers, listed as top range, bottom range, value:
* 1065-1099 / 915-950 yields 1.00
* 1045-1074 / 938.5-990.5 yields 0.99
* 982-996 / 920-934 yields 1.02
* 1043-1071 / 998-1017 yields 1.26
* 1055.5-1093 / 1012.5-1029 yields 0.98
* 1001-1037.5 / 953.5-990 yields 0.89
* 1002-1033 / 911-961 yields 0.89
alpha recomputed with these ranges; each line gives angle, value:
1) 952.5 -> 229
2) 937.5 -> 240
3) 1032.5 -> 226.4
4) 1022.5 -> 248.7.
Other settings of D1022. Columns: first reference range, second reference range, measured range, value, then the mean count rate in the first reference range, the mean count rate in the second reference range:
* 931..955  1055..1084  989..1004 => 0.87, 226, 226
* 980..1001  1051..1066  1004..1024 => 2.74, 229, 227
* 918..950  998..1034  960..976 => -1.12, 228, 205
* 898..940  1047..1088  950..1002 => 0.13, 231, 227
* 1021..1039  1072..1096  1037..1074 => 0.44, 232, 226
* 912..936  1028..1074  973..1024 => 3.56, 230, 226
